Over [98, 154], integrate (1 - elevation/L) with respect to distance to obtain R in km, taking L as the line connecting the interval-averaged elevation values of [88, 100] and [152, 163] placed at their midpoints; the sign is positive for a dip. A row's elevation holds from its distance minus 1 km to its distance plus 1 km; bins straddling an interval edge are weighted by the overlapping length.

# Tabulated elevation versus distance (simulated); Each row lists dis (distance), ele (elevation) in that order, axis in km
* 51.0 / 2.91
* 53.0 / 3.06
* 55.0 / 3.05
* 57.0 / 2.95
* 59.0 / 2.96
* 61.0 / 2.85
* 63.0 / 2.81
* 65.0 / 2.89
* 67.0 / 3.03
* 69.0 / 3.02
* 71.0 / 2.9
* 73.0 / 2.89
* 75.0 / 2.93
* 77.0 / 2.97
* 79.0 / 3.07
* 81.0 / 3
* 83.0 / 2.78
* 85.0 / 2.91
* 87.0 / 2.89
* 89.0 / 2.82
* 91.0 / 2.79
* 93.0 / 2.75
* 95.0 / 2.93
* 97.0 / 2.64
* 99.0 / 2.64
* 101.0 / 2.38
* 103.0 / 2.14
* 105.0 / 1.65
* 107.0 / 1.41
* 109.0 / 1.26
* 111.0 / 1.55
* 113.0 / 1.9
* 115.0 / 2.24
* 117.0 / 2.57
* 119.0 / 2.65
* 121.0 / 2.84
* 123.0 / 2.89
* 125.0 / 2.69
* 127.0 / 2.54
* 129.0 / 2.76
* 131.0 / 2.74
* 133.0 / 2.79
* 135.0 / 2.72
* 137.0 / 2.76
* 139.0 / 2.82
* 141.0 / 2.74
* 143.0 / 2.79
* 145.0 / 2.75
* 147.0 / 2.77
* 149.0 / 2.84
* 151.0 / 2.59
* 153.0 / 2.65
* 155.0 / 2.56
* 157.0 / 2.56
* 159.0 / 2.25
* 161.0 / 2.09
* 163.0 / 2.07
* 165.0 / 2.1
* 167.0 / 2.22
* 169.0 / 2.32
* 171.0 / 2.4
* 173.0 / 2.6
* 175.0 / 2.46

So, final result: 2.0 km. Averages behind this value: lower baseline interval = 2.76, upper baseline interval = 2.39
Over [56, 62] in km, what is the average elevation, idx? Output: 2.92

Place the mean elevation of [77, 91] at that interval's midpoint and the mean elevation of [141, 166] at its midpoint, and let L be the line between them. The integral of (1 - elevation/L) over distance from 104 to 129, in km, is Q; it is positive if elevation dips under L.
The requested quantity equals 4.7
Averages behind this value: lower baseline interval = 2.91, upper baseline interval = 2.51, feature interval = 2.21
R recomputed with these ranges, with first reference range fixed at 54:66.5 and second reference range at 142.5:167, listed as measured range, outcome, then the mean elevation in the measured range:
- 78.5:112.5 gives 4.15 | 2.43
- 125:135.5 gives -0.44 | 2.71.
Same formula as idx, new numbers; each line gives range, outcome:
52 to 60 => 3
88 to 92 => 2.8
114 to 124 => 2.64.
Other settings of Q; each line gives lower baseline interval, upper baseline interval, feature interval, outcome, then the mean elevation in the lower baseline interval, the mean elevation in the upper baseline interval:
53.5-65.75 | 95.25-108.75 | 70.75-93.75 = -3.6 km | 2.92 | 2.14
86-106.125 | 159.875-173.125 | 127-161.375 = -4.8 km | 2.56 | 2.23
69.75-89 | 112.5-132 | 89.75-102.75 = 0.6 km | 2.92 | 2.6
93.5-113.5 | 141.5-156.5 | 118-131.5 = -2.1 km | 2.07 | 2.7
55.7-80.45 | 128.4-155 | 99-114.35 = 5.5 km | 2.94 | 2.74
